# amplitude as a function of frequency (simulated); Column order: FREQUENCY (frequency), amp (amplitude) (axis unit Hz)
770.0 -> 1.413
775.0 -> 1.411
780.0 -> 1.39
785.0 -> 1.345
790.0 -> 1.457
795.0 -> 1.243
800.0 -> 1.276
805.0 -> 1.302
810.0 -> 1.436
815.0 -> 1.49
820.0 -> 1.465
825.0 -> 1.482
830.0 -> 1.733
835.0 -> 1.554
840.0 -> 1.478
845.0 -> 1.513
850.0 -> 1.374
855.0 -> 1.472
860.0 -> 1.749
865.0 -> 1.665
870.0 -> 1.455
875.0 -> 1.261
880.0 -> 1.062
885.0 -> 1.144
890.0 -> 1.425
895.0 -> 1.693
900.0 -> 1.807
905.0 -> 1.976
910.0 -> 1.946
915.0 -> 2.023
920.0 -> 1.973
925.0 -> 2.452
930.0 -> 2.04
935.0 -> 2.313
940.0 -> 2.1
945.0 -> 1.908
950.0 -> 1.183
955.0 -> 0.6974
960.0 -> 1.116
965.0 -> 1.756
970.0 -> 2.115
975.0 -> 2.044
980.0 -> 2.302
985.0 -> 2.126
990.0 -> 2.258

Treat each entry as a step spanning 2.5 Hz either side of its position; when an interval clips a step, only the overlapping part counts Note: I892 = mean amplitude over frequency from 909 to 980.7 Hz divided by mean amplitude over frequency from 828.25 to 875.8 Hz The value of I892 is 1.21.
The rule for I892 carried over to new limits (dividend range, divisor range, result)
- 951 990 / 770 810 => 1.29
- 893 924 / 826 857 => 1.27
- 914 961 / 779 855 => 1.25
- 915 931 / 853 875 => 1.38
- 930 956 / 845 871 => 1.12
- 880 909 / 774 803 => 1.17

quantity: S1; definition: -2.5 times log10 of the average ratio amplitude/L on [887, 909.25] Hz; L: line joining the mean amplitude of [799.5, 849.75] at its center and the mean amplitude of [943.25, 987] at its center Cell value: -0.093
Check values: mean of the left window 1.48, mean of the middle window 1.73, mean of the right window 1.69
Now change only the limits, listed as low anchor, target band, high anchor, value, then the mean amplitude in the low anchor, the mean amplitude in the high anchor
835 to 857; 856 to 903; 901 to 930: 0.18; 1.47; 2.06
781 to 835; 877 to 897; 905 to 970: 0.25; 1.43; 1.81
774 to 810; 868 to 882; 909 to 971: 0.26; 1.35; 1.81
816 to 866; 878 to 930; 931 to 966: -0.13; 1.54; 1.59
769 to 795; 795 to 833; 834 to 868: 0.01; 1.39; 1.54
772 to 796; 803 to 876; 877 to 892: -0.17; 1.38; 1.2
